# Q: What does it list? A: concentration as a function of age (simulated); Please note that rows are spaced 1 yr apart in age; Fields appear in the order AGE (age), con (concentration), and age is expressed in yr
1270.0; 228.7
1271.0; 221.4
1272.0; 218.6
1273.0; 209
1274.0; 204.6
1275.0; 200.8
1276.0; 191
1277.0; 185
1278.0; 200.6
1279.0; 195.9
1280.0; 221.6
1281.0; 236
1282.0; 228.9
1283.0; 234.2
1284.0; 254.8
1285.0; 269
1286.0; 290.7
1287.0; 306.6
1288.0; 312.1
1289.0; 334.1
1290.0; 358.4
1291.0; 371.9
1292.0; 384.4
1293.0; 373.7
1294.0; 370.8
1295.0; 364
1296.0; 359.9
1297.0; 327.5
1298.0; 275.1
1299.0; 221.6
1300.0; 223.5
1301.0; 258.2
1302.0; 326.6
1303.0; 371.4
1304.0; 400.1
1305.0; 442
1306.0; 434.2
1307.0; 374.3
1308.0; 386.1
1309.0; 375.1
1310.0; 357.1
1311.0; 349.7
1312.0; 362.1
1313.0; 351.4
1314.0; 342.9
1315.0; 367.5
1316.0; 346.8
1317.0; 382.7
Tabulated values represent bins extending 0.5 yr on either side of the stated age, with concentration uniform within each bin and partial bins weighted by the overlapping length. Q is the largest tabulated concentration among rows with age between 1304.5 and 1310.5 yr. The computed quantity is 442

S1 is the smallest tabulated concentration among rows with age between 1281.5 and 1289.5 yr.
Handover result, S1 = 228.9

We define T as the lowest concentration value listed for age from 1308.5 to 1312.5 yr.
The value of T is 349.7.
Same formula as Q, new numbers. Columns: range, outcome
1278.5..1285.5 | 269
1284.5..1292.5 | 384.4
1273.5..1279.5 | 204.6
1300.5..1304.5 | 400.1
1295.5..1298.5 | 359.9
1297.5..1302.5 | 326.6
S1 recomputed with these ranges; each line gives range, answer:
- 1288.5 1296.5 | 334.1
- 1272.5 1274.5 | 204.6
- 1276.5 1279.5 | 185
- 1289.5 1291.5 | 358.4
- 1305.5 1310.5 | 357.1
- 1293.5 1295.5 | 364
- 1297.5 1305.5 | 221.6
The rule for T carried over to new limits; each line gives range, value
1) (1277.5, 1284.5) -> 195.9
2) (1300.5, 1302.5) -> 258.2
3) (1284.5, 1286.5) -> 269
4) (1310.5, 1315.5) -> 342.9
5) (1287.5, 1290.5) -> 312.1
